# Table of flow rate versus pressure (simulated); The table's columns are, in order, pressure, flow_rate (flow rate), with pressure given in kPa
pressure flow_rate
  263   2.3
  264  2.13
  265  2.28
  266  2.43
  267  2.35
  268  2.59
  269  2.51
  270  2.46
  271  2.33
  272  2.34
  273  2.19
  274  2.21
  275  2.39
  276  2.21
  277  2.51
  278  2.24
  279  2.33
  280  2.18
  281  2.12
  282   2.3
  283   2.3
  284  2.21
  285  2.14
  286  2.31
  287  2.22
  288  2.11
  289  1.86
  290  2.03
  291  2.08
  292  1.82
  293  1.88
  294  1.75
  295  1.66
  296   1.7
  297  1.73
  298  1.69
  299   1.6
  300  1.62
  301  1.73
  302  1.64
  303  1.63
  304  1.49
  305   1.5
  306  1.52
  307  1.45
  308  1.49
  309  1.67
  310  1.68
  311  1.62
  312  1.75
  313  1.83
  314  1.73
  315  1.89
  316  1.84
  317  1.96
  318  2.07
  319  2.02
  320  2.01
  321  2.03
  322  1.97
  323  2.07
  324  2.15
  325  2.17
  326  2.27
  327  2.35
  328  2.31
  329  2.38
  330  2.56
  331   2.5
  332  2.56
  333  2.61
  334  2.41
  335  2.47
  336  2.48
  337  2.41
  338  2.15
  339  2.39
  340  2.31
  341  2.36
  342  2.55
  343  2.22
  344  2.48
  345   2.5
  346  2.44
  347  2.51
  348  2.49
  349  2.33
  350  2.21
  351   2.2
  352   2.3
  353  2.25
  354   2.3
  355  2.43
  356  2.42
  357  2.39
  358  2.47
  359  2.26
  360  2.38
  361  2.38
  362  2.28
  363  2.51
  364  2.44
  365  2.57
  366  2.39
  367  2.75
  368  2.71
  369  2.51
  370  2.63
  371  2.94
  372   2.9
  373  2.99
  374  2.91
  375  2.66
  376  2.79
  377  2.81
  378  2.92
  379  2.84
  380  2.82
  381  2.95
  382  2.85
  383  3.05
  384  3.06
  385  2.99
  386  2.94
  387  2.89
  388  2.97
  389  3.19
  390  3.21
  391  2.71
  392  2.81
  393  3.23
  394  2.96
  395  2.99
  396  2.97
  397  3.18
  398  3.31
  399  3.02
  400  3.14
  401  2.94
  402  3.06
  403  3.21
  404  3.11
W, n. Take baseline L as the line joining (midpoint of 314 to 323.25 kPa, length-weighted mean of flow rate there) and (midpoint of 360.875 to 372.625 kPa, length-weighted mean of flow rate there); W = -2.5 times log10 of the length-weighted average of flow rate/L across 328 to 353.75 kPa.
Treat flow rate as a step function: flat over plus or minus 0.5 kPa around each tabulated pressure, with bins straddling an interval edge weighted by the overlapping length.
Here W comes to -0.07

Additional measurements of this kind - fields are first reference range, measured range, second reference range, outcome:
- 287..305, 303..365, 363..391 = 0.04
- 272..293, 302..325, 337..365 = 0.26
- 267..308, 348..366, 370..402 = 0.14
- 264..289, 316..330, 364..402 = 0.19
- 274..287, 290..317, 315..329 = 0.26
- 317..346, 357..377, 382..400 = 0.06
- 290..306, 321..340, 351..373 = -0.11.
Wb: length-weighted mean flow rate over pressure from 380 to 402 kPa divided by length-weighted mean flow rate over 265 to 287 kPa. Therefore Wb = 1.30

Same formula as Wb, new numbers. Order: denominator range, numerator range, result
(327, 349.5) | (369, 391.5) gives 1.20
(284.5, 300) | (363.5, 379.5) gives 1.44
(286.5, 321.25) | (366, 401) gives 1.64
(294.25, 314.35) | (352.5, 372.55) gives 1.52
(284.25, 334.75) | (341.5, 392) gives 1.35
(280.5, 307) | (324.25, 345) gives 1.29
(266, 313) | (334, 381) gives 1.27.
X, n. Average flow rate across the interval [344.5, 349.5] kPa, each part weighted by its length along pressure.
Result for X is 2.45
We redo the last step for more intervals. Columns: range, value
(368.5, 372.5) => 2.75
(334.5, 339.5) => 2.38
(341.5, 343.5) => 2.38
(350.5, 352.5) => 2.25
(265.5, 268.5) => 2.46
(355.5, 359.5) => 2.38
